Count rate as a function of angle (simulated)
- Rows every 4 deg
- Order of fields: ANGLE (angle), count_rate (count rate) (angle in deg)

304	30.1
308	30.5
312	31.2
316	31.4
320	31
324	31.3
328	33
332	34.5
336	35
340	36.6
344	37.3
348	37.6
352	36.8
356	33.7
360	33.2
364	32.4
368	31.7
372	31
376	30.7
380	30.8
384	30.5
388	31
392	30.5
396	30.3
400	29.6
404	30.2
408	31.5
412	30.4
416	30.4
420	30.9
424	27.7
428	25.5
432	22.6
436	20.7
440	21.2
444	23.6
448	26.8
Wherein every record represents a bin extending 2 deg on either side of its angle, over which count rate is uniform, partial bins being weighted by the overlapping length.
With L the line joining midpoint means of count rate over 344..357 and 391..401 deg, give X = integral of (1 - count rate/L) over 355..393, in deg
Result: 1.9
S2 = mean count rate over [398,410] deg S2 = 30.4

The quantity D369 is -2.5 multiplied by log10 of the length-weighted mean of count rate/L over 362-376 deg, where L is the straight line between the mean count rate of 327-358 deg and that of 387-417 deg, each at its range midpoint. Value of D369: 0.06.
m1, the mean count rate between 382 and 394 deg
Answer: 30.7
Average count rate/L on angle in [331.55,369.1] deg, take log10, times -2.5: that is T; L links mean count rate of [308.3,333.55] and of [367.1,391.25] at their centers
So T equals -0.12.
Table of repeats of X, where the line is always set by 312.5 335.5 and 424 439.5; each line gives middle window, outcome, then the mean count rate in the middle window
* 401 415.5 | -3.01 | 30.6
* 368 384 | -1.64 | 30.9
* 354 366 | -1.53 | 33.1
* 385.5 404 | -2.72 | 30.3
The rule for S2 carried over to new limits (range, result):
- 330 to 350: 36.2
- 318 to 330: 31.8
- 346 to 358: 36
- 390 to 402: 30.1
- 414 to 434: 27.4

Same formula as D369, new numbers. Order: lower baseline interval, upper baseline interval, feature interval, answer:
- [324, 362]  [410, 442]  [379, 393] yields -0.009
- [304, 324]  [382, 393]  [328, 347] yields -0.156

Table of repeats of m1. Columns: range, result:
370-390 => 30.8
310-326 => 31.2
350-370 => 33.6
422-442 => 23.5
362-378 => 31.5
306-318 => 31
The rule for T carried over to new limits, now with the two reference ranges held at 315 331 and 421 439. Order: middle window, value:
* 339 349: -0.219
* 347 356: -0.214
